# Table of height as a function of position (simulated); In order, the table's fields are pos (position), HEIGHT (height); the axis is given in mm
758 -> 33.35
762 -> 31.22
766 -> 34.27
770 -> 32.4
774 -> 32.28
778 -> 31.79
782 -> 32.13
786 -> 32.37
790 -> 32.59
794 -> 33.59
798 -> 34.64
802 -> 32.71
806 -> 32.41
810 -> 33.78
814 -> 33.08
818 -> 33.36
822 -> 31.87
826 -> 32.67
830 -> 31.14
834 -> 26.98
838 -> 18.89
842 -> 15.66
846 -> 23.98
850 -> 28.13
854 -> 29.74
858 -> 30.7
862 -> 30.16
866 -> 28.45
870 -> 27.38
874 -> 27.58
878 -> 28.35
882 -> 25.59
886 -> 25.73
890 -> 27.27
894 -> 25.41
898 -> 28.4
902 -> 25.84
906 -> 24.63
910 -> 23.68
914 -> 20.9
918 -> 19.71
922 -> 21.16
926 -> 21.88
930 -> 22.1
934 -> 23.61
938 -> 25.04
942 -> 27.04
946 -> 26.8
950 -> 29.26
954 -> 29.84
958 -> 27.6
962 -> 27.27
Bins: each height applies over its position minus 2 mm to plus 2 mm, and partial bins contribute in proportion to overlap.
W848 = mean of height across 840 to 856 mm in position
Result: 24.4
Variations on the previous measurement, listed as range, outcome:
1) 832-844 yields 20.5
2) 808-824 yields 33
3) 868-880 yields 27.8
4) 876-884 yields 27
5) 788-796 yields 33.1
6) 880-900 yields 26.5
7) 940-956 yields 28.2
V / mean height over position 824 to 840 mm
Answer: 27.4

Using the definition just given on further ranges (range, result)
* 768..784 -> 32.1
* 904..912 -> 24.2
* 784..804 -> 33.2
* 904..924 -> 22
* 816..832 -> 32.3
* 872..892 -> 26.9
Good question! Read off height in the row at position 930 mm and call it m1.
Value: 22.1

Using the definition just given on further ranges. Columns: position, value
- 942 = 27.04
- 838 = 18.89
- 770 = 32.4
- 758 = 33.35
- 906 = 24.63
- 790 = 32.59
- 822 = 31.87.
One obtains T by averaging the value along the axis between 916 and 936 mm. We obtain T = 21.7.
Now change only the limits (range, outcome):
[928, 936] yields 22.9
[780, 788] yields 32.2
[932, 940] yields 24.3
